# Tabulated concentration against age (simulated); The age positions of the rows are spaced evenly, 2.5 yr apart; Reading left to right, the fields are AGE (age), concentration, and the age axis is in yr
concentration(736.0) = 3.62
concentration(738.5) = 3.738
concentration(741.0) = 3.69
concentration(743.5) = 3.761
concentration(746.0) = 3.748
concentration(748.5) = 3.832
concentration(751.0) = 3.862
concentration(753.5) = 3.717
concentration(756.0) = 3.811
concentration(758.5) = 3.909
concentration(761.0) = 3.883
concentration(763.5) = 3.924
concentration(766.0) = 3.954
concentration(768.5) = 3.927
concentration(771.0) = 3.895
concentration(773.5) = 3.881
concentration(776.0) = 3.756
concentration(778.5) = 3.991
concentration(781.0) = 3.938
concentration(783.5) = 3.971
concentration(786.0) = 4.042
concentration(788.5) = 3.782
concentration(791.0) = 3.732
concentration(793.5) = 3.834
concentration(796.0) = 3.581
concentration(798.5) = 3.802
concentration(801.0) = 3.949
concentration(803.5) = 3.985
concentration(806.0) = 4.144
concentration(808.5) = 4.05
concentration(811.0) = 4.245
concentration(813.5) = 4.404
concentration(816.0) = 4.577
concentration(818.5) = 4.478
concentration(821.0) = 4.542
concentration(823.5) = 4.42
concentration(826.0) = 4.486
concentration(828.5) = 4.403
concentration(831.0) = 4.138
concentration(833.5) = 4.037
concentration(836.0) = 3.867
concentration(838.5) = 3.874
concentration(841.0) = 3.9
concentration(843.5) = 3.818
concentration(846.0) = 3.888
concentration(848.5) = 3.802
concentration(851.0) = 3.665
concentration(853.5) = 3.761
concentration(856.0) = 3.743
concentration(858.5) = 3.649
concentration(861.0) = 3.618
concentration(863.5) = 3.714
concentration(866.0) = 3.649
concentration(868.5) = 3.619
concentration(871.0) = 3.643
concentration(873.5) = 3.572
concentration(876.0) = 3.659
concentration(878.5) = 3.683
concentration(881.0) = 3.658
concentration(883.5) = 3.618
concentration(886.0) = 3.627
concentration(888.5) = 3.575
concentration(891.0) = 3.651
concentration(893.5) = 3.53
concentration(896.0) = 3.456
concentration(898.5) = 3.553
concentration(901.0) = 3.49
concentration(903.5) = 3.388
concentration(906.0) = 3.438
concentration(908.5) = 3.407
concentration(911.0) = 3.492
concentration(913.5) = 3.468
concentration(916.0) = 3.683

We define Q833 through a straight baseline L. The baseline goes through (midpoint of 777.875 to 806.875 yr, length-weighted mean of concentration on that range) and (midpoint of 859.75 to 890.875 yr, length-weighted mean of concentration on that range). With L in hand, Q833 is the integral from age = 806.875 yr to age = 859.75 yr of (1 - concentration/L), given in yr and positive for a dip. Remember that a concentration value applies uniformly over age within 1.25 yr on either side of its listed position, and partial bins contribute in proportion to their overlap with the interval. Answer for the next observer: -4.43 yr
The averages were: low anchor 3.89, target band 4.08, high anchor 3.64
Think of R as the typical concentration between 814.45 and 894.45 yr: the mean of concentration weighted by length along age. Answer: 3.87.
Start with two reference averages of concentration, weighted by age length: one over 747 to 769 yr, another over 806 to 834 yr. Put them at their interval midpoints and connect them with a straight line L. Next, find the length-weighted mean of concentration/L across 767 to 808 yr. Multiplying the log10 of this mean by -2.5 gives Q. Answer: 0.05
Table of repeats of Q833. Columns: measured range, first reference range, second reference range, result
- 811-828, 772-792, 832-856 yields -2.7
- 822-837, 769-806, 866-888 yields -1.9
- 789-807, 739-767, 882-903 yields -0.6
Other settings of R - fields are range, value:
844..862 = 3.74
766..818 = 3.98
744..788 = 3.88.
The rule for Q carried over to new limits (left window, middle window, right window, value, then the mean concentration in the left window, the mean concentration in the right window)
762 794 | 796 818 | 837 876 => -0.08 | 3.9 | 3.73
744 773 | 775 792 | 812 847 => 0.02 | 3.86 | 4.2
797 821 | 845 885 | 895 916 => 0.03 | 4.19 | 3.47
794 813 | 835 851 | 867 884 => -0.01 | 3.98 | 3.64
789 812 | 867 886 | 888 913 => -0.01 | 3.92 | 3.49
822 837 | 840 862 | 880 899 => 0.07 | 4.24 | 3.58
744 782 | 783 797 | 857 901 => 0.00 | 3.87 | 3.61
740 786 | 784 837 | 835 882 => -0.09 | 3.86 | 3.72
